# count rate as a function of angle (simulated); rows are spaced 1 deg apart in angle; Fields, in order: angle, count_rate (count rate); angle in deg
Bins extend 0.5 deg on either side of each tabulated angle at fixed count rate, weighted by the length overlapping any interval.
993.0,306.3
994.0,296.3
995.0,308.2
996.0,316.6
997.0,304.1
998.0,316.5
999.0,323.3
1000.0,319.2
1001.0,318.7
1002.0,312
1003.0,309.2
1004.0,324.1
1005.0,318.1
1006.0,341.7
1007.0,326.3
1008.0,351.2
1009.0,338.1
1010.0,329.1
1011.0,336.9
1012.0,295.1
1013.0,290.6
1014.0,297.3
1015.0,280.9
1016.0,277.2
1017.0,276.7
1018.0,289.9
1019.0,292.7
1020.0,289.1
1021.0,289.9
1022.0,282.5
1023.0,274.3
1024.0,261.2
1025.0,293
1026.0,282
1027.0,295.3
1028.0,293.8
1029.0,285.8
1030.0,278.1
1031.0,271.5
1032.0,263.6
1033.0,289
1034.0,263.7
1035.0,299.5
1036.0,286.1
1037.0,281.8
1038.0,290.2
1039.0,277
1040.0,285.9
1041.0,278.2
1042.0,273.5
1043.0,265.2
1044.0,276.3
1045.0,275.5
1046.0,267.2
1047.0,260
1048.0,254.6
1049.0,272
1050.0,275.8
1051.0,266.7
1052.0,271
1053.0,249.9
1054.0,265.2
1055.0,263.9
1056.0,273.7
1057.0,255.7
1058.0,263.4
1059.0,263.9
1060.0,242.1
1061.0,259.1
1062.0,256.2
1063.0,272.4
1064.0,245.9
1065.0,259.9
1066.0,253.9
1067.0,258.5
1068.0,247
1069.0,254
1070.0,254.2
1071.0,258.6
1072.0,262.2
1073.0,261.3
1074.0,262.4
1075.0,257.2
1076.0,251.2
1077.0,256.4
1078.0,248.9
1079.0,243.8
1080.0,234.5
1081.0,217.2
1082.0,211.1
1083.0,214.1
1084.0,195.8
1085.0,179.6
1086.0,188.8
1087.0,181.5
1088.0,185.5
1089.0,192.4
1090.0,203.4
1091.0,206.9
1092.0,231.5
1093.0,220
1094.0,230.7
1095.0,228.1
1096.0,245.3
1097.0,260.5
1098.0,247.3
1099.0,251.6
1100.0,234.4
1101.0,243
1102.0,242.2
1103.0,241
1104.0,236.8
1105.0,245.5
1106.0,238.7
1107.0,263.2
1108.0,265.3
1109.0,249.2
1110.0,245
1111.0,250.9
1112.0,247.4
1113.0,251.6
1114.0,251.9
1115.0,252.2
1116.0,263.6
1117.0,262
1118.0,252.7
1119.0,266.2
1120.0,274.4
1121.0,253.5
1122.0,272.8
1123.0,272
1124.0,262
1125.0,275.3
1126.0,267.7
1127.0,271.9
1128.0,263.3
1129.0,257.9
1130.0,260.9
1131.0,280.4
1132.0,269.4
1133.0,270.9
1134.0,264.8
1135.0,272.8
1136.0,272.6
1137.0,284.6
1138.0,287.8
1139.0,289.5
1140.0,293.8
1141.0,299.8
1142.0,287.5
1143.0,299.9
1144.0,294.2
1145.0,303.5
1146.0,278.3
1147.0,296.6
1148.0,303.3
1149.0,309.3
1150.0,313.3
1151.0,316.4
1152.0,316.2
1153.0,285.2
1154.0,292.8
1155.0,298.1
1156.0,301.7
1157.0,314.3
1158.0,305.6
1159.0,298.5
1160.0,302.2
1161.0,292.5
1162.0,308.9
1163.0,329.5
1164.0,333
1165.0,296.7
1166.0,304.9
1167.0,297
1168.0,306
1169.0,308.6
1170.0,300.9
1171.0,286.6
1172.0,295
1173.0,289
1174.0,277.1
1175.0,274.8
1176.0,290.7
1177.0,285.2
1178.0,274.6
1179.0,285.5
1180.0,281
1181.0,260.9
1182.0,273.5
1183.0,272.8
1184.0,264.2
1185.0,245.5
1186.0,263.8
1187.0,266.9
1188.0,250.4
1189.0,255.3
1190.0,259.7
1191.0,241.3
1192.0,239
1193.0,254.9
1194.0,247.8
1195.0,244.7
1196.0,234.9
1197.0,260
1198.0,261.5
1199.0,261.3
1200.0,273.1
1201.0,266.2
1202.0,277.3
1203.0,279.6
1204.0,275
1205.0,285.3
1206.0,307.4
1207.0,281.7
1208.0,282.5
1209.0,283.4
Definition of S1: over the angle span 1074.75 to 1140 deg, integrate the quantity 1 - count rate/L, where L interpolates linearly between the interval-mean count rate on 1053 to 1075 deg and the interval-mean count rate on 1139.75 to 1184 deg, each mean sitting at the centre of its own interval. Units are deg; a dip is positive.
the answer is 6.8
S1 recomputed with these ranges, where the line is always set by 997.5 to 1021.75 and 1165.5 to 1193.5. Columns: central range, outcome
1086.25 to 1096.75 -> 2.9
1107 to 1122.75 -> 1.7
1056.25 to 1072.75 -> 2.3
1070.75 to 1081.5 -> 1.7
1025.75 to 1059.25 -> 3.2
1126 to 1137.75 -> 0.6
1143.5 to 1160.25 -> -1.2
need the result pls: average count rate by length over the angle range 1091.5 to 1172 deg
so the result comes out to 275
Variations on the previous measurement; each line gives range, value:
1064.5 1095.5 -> 231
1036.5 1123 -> 249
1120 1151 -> 281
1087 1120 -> 240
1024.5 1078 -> 268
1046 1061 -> 263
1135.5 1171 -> 300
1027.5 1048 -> 278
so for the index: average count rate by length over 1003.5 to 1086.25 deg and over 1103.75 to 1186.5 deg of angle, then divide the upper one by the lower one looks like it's 1.0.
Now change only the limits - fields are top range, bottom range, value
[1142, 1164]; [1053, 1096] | 1.27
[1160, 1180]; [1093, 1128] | 1.17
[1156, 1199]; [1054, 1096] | 1.17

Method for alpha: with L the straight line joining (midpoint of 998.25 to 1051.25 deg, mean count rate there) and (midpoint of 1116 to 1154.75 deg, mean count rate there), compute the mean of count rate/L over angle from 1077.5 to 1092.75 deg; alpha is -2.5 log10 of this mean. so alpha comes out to 0.34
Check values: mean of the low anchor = 292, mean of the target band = 209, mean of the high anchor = 281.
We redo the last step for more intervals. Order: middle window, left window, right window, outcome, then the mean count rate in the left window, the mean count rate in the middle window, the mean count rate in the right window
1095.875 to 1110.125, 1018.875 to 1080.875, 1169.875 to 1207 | 0.09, 268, 247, 269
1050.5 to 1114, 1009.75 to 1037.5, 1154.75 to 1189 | 0.19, 287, 242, 289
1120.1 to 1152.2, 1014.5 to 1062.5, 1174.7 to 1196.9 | -0.07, 275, 283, 262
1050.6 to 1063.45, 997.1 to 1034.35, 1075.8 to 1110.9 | 0.00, 300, 262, 229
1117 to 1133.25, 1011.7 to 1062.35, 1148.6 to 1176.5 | 0.11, 276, 267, 302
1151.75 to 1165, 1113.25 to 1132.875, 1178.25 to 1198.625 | -0.17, 265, 305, 258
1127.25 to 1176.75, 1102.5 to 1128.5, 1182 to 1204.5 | -0.14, 258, 293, 259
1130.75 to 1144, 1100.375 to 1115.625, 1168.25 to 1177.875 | -0.06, 248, 283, 290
